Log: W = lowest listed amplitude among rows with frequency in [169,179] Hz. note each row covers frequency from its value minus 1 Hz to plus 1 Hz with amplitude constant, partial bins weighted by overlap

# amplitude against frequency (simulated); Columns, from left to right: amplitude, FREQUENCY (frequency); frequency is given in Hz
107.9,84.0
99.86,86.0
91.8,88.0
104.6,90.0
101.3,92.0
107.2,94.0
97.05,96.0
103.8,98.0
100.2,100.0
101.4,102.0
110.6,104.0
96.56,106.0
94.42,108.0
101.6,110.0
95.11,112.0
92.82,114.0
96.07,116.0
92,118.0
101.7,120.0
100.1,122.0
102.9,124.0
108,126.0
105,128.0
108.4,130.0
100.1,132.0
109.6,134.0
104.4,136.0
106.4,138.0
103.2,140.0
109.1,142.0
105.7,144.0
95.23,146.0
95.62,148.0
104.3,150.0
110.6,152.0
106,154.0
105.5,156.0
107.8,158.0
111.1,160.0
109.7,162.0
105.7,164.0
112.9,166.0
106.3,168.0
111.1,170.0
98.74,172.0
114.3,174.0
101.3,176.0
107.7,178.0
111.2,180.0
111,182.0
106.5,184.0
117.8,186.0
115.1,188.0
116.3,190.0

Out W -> 98.74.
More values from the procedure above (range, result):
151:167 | 105.5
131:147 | 95.23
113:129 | 92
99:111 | 94.42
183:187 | 106.5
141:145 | 105.7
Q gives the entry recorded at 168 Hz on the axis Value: 106.3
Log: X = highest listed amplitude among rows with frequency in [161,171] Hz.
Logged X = 112.9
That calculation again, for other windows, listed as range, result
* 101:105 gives 110.6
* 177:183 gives 111.2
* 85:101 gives 107.2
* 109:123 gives 101.7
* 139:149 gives 109.1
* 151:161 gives 111.1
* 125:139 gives 109.6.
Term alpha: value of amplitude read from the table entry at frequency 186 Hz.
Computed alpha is 117.8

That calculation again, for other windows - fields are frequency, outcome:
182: 111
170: 111.1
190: 116.3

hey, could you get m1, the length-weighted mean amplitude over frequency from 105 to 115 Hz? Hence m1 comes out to 96.1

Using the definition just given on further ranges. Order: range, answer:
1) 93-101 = 102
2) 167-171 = 109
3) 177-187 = 111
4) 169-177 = 106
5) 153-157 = 106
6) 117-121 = 96.8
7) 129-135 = 106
